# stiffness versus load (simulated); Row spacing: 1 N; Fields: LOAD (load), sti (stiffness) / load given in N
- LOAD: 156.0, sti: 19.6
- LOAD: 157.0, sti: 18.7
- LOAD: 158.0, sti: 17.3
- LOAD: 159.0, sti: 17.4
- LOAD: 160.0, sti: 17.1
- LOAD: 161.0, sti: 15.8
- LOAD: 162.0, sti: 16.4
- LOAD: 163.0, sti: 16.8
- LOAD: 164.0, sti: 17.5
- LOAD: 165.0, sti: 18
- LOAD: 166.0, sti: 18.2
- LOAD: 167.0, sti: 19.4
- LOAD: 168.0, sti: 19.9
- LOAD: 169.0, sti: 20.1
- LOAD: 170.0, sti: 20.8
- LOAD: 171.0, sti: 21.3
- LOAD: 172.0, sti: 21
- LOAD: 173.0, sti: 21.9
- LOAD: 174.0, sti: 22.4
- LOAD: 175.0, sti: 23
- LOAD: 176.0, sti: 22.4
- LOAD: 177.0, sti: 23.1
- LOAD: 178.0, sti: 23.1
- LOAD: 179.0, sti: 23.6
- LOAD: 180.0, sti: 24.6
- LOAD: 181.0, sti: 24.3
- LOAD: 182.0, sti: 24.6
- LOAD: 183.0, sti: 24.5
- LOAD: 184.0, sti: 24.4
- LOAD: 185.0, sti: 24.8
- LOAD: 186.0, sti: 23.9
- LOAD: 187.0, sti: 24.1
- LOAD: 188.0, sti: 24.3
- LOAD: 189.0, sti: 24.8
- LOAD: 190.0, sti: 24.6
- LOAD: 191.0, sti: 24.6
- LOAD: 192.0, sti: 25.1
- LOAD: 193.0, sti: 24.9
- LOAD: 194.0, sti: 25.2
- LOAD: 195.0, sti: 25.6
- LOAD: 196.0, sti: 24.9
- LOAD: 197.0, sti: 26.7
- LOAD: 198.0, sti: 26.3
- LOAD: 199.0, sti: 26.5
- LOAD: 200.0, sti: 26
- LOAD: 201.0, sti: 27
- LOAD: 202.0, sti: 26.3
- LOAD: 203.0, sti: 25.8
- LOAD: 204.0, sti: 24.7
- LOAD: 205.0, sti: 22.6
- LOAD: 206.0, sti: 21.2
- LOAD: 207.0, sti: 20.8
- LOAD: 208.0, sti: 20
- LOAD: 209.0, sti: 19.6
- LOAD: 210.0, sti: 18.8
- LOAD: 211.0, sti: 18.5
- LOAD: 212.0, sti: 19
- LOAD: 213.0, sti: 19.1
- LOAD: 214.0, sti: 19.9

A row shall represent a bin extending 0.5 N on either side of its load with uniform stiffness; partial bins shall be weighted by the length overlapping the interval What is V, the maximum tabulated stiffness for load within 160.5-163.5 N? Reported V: 16.8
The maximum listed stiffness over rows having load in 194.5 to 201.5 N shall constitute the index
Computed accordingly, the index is 27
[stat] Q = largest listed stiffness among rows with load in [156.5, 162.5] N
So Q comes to 18.7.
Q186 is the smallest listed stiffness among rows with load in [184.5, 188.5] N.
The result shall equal 23.9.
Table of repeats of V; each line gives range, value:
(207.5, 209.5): 20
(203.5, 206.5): 24.7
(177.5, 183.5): 24.6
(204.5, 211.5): 22.6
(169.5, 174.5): 22.4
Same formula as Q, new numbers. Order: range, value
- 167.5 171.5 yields 21.3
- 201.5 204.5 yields 26.3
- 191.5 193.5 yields 25.1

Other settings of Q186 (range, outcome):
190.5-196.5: 24.6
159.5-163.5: 15.8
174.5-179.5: 22.4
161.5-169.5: 16.4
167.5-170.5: 19.9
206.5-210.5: 18.8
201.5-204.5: 24.7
